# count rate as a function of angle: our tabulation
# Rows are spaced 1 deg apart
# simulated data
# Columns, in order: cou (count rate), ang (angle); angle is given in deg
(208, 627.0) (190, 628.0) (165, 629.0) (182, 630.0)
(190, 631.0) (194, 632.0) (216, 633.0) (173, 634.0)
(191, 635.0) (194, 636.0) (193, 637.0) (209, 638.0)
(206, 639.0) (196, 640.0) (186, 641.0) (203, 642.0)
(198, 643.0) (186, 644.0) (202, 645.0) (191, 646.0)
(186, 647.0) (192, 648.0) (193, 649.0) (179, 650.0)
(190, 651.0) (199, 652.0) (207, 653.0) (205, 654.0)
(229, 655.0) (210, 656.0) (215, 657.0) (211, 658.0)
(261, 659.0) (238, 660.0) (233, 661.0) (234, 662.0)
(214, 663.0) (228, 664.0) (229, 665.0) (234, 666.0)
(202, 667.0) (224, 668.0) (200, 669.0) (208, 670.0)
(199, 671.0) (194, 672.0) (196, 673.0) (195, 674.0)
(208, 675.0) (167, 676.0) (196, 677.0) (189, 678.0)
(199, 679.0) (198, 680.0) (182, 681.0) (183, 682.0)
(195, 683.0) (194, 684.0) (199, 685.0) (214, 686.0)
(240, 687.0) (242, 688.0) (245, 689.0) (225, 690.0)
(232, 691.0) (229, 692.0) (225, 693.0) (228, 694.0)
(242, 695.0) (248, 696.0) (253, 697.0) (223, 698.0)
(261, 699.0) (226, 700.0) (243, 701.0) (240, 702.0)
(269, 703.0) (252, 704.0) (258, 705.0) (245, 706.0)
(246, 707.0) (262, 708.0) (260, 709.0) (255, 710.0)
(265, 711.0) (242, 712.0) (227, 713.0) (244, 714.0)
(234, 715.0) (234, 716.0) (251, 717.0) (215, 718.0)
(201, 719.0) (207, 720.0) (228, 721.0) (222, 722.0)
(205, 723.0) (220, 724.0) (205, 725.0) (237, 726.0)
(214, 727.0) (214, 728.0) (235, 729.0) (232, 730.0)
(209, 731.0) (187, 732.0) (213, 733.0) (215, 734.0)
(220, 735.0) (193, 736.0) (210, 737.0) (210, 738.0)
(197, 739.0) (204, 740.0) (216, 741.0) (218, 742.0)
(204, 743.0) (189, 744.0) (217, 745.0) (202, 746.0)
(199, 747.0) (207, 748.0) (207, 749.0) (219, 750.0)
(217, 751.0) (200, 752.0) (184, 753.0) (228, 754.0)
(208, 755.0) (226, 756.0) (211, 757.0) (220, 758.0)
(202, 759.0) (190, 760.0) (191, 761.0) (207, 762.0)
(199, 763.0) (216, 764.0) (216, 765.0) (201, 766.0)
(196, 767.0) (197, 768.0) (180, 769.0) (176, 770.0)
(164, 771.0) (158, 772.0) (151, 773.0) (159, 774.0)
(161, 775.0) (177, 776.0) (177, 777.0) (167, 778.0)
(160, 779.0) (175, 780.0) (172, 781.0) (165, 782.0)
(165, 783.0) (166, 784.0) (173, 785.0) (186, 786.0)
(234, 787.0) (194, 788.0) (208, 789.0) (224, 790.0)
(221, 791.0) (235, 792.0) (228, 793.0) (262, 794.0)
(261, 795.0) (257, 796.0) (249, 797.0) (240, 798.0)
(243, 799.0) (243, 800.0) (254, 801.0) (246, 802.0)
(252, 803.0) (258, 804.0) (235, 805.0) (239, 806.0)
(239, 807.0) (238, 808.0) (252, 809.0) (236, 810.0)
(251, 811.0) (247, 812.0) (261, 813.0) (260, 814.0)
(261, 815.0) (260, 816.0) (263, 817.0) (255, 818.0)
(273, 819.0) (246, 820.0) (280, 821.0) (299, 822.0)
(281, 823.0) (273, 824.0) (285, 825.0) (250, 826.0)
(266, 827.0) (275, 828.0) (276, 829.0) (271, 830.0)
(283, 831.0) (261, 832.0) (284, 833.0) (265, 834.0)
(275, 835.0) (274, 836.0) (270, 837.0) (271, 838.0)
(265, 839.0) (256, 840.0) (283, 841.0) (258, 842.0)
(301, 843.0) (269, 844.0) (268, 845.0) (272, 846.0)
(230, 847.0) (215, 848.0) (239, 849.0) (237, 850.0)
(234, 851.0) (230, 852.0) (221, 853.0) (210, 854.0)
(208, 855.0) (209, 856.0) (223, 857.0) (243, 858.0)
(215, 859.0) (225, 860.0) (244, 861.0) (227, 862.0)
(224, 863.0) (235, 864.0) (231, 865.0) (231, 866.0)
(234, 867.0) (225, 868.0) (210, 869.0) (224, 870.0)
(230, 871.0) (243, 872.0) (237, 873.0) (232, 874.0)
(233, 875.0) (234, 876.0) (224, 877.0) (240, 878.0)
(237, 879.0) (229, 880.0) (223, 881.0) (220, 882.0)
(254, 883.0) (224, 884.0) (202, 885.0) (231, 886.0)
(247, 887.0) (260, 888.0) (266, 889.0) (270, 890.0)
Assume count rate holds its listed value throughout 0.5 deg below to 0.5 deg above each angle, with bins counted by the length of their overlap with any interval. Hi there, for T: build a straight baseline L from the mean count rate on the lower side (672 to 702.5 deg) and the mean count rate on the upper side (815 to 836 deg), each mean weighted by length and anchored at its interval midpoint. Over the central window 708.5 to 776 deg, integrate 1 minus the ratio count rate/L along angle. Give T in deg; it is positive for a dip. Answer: 8.0 deg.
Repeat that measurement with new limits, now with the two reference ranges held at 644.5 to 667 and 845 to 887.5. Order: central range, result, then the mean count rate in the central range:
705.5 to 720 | -1.5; 240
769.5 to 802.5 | 3.2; 202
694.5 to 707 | -1.8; 247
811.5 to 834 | -4.2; 269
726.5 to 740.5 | 0.5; 211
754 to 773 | 2.1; 197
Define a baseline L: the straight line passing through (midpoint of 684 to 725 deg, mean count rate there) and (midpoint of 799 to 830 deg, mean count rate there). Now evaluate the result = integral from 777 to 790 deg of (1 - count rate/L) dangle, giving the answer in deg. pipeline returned 3.61 deg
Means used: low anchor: 236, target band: 182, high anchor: 258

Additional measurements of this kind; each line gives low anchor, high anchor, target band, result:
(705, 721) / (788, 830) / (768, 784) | 5.2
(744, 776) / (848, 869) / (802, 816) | -2.5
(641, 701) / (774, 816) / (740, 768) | 1.5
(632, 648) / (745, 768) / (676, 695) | -1.1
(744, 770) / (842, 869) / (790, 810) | -2.4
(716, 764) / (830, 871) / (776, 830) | -1.2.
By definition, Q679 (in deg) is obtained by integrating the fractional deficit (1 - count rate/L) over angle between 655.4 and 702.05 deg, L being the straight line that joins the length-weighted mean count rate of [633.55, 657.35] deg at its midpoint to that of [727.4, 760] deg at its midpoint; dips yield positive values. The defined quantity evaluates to -3.8 deg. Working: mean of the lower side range 197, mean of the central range 218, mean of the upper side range 209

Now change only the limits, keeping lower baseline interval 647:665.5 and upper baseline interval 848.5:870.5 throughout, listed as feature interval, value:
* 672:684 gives 1.31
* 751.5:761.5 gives 0.64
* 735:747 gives 0.73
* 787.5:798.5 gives -0.60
